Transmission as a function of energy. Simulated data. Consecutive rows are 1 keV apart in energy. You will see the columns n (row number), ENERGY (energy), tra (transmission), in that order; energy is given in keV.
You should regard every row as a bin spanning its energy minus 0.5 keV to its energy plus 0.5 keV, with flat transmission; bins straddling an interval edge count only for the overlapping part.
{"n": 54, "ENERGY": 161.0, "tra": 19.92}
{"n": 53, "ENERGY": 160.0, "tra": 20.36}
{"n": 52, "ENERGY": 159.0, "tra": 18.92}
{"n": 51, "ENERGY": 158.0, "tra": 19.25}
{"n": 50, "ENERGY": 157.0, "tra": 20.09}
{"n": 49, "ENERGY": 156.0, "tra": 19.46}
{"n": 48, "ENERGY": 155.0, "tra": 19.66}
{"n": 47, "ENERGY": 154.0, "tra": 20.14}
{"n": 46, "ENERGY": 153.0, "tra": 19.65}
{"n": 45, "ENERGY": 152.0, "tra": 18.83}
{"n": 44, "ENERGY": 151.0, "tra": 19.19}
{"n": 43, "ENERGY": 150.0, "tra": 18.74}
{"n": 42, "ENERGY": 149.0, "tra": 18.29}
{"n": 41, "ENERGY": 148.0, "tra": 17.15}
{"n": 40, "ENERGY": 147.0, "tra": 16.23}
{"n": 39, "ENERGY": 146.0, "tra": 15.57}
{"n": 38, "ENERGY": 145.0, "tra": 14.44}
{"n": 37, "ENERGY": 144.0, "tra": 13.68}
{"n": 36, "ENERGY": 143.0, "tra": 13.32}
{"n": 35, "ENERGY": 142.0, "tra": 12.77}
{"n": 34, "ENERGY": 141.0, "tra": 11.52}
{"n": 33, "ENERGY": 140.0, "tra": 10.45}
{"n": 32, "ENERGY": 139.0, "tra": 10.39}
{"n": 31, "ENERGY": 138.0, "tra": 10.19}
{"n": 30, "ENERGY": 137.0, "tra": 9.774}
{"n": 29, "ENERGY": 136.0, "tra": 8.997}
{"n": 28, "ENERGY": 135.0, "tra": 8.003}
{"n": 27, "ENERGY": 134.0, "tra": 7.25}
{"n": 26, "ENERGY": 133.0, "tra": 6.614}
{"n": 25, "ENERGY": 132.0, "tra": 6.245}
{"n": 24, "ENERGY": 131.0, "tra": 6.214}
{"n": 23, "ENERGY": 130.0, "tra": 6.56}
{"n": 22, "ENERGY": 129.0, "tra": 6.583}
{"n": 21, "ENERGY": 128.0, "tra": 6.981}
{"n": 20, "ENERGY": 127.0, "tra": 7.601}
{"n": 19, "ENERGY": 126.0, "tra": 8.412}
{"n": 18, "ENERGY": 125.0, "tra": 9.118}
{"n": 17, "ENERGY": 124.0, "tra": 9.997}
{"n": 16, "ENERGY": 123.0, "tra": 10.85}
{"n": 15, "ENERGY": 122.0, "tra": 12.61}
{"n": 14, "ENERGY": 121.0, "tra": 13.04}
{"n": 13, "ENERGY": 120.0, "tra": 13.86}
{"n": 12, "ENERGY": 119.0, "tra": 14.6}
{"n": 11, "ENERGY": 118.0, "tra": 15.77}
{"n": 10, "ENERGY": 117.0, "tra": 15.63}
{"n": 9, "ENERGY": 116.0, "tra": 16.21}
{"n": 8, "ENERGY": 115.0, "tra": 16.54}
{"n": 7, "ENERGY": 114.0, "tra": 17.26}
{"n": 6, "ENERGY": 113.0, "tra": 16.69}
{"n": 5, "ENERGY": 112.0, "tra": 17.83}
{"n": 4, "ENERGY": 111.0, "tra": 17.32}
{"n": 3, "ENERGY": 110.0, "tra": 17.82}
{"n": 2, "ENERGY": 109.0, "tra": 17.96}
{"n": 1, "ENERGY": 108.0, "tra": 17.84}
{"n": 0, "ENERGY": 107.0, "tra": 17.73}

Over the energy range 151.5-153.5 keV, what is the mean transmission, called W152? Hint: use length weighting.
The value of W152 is 19.2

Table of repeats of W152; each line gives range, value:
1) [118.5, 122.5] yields 13.5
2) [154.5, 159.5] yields 19.5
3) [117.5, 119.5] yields 15.2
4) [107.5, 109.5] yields 17.9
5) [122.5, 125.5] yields 9.99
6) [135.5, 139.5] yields 9.84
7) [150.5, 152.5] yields 19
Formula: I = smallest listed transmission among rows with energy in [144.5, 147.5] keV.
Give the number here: 14.44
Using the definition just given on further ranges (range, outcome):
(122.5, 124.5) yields 9.997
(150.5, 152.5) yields 18.83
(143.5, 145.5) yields 13.68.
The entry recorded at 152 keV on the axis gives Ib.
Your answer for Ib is 18.83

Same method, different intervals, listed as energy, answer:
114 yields 17.26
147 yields 16.23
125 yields 9.118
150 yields 18.74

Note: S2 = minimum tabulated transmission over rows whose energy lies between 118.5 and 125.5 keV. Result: 9.118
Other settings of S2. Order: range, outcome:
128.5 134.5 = 6.214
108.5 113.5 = 16.69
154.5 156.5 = 19.46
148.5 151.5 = 18.29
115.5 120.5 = 13.86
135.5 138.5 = 8.997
